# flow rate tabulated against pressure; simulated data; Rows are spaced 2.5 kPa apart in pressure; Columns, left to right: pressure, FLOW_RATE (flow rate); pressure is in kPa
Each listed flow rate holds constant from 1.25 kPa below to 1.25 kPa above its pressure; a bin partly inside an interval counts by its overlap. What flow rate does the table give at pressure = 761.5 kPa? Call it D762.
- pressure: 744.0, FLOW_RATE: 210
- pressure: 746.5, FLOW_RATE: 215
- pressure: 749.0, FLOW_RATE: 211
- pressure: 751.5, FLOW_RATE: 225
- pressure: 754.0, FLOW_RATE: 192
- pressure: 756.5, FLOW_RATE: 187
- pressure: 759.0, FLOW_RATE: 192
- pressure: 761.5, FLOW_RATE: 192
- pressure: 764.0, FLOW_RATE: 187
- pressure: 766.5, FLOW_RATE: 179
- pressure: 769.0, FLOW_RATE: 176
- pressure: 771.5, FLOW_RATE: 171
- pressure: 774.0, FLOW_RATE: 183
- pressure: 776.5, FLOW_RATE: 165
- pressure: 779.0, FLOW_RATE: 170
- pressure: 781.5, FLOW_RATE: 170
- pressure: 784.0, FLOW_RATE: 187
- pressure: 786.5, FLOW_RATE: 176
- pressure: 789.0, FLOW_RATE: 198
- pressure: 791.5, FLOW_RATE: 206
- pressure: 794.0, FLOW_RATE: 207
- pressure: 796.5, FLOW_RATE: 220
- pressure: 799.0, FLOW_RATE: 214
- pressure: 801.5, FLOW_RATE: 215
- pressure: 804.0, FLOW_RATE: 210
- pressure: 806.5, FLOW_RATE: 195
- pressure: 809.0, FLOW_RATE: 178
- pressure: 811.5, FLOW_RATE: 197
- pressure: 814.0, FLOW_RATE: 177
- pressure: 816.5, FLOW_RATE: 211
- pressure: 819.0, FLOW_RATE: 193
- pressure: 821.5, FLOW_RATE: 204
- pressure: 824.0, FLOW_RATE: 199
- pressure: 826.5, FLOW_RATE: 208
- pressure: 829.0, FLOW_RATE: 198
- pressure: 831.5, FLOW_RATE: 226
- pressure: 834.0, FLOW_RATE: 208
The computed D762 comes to 192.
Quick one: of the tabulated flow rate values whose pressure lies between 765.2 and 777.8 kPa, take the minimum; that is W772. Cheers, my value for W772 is 165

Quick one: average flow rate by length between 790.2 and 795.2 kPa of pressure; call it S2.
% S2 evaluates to 206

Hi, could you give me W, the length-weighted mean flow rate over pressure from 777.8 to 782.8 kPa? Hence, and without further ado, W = 170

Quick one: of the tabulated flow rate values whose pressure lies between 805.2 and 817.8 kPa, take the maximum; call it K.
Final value 211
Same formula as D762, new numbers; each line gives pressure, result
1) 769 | 176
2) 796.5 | 220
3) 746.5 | 215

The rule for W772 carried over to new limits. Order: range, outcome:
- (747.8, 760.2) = 187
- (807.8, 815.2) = 177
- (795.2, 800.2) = 214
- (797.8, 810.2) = 178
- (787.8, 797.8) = 198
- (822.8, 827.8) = 199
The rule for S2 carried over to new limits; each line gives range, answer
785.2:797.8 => 201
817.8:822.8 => 199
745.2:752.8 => 217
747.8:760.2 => 201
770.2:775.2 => 177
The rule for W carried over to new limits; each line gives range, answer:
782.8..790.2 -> 187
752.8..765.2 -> 190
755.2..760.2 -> 190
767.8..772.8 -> 174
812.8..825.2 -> 197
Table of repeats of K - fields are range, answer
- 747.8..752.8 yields 225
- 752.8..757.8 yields 192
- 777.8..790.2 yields 198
